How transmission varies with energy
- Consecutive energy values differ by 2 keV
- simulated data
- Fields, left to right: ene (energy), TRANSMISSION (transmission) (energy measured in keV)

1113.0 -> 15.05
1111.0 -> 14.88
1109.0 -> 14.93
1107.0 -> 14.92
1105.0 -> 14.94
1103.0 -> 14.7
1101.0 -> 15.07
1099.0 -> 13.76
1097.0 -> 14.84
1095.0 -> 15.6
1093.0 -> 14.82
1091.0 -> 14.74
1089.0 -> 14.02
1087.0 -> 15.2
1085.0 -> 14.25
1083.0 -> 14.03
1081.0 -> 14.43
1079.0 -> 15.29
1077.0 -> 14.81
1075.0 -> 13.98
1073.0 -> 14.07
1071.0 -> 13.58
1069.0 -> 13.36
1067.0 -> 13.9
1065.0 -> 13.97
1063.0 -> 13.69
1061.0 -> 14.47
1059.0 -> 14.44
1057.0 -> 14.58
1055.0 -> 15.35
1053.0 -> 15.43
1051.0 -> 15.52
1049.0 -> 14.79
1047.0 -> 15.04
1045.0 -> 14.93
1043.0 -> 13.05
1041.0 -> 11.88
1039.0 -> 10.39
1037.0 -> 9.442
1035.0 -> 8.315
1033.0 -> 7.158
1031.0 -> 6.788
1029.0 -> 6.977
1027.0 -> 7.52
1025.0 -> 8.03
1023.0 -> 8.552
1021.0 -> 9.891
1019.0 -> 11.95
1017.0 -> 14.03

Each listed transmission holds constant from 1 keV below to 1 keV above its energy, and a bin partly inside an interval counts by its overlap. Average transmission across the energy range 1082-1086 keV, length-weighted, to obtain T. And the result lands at 14.1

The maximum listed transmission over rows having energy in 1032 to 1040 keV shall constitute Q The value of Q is 10.39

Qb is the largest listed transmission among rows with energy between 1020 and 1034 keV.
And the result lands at 9.891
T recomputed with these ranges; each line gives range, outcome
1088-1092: 14.4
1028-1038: 7.74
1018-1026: 9.61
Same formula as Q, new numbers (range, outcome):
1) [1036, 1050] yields 15.04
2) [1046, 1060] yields 15.52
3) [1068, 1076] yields 14.07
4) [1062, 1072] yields 13.97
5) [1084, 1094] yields 15.2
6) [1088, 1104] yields 15.6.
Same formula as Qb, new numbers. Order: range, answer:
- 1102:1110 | 14.94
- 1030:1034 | 7.158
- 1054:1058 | 15.35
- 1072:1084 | 15.29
